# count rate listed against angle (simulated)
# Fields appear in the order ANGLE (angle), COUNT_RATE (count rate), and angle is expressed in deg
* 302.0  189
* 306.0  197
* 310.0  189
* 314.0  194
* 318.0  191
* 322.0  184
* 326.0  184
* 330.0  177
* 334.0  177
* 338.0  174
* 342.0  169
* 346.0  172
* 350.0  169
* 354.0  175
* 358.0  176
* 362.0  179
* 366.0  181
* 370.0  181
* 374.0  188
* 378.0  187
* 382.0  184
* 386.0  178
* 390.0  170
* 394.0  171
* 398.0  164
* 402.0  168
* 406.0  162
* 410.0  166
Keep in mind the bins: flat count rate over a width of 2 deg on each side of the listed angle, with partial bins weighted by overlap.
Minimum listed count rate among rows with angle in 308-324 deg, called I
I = 184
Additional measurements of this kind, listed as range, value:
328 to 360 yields 169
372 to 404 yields 164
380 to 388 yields 178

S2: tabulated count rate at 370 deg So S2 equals 181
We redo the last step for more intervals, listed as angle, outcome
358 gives 176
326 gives 184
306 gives 197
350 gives 169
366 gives 181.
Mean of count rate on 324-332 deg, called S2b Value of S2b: 180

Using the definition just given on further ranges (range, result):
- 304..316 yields 193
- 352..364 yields 177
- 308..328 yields 188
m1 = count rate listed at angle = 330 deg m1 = 177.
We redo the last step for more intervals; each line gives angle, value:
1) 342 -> 169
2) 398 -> 164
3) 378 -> 187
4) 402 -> 168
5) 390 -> 170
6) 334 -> 177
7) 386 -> 178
